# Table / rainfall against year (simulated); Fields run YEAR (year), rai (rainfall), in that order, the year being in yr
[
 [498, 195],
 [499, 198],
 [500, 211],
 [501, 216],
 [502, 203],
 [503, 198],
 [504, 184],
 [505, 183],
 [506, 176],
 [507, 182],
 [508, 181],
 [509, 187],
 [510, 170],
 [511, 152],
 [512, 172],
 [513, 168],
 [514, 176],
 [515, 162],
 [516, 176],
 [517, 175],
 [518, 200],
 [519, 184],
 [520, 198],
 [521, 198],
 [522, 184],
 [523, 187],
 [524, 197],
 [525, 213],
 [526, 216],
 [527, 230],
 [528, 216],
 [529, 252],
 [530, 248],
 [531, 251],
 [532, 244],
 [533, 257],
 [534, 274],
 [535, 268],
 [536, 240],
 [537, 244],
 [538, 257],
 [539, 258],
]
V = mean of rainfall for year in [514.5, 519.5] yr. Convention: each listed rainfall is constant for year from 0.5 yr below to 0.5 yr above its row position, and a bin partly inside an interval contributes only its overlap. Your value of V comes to 179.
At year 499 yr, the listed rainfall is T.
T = 198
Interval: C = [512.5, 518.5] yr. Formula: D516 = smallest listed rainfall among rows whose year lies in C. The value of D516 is 162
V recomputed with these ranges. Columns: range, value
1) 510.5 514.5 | 167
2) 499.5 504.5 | 202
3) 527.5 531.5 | 242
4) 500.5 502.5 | 210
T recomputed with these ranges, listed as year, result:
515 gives 162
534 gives 274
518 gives 200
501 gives 216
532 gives 244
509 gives 187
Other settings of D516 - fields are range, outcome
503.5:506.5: 176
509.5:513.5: 152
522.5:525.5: 187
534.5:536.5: 240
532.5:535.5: 257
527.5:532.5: 216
